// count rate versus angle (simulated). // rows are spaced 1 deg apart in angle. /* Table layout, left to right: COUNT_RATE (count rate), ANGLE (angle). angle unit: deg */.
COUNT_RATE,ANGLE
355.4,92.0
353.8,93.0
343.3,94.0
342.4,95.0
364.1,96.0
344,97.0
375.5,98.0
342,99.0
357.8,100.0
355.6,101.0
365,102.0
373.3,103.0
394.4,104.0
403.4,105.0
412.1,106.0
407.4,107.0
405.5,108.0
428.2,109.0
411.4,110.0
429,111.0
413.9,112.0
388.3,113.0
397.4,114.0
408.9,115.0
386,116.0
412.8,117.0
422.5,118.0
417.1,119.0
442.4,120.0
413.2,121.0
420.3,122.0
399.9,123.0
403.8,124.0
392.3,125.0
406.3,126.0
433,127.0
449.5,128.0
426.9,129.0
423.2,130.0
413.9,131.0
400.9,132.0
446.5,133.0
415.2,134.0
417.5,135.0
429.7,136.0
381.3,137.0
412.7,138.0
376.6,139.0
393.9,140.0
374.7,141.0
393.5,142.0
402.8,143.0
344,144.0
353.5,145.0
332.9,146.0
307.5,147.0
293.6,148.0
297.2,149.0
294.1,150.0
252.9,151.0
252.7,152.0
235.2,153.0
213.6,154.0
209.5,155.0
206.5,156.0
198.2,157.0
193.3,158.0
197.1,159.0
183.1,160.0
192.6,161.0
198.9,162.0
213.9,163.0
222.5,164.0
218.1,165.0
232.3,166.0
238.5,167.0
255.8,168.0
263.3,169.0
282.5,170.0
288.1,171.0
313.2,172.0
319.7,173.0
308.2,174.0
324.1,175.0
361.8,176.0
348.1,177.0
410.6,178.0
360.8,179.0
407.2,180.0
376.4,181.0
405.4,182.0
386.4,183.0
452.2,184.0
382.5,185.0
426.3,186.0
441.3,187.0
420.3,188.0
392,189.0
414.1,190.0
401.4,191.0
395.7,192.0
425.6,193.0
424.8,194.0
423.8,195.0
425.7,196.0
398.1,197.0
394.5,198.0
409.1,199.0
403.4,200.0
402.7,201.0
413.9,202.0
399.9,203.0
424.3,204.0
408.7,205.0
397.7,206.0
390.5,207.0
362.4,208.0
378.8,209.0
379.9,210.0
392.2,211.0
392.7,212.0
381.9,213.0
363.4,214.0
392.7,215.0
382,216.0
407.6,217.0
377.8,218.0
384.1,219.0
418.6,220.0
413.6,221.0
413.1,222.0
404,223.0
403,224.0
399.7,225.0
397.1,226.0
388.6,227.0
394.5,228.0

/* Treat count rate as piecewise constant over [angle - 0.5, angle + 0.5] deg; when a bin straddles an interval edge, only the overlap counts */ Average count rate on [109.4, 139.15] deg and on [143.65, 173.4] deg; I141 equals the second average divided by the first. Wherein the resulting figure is 0.6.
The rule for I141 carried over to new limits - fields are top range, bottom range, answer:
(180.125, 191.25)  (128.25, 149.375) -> 1.07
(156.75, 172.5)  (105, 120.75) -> 0.56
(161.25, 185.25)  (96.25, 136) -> 0.78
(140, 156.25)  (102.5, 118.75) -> 0.74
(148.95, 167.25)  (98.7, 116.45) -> 0.56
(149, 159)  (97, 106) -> 0.62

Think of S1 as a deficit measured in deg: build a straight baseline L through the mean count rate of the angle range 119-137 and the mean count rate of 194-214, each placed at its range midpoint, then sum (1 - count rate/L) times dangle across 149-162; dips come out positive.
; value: 6.0 deg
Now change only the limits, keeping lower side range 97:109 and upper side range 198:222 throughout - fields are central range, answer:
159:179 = 6.0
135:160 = 5.2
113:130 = -1.3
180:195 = -0.7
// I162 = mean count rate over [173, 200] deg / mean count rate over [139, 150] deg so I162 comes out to 1.1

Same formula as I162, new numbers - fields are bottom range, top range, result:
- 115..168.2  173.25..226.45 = 1.19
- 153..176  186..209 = 1.68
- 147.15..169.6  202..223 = 1.70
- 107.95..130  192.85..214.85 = 0.96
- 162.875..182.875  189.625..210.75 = 1.30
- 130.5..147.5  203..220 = 1.00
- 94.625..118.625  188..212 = 1.03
